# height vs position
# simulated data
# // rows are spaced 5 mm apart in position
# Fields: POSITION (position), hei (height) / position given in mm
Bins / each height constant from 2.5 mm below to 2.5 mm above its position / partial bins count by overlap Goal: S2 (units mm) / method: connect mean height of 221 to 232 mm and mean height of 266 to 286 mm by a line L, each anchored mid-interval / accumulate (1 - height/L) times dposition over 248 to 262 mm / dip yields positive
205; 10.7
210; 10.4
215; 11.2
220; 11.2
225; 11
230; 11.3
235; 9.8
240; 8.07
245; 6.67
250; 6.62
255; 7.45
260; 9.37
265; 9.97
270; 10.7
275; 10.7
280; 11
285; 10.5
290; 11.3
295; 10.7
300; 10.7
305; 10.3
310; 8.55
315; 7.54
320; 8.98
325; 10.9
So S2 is 4.0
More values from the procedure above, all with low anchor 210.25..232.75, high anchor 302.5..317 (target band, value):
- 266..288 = -2.3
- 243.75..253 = 3.3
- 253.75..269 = 1.3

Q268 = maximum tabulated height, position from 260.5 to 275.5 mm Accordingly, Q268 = 10.7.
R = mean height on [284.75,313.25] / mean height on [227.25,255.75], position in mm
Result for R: 1.22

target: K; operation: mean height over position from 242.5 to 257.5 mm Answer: 6.91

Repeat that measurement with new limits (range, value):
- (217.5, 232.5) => 11.2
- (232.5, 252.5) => 7.79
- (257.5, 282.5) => 10.3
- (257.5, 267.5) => 9.67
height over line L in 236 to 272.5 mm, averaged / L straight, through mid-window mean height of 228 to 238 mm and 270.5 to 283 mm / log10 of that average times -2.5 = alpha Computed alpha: 0.24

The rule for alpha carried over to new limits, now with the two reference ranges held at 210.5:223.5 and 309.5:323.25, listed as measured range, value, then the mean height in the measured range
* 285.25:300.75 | -0.20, 10.9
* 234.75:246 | 0.28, 8.06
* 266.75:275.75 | -0.11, 10.6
